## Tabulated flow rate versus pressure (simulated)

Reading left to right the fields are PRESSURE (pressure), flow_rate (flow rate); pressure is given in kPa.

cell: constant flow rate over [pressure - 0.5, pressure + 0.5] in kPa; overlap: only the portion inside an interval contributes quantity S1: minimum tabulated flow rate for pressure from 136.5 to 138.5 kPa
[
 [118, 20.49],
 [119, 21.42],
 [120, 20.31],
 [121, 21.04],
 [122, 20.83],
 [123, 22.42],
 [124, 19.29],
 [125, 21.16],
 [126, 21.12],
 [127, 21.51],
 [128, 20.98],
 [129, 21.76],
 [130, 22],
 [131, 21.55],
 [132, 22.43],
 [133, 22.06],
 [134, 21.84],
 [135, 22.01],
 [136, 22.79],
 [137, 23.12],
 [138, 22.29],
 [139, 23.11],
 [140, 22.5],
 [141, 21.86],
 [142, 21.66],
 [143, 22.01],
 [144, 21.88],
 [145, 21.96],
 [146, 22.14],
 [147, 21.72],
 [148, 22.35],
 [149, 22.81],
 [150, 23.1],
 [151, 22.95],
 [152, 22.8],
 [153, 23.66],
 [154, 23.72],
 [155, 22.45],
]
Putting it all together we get 22.29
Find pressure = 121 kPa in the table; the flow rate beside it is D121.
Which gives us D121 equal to 21.04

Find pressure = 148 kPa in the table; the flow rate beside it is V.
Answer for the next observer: 22.35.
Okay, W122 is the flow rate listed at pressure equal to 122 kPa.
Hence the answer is 20.83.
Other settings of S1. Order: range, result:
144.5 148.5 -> 21.72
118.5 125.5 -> 19.29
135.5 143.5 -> 21.66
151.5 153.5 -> 22.8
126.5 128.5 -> 20.98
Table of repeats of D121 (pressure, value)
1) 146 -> 22.14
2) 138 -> 22.29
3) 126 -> 21.12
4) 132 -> 22.43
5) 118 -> 20.49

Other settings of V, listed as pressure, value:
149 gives 22.81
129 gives 21.76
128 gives 20.98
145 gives 21.96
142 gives 21.66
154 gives 23.72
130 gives 22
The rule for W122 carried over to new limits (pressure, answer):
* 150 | 23.1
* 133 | 22.06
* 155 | 22.45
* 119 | 21.42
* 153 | 23.66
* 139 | 23.11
